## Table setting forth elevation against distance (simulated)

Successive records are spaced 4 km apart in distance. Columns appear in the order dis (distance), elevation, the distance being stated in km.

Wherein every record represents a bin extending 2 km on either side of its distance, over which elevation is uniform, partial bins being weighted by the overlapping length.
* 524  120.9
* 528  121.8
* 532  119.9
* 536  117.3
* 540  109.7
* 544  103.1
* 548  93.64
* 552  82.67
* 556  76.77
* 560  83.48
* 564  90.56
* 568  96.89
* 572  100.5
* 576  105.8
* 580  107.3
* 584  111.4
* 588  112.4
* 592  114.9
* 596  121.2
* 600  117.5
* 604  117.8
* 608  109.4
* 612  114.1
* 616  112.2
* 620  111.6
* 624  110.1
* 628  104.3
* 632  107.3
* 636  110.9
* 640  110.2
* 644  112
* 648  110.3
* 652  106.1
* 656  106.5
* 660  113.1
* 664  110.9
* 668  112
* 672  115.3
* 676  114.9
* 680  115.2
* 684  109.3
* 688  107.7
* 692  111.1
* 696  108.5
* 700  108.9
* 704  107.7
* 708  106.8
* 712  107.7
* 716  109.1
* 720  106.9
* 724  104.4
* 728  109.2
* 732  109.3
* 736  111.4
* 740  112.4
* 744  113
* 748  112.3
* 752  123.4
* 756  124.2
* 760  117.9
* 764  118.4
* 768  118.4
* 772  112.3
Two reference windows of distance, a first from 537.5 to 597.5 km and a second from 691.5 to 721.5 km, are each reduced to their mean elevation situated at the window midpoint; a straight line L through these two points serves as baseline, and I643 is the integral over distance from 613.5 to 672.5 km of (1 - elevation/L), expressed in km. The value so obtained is -3.0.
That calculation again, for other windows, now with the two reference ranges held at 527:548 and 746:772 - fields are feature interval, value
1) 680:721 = 2.8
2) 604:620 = 0.2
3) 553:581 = 4.8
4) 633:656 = 1.1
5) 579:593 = 0.2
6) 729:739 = 0.6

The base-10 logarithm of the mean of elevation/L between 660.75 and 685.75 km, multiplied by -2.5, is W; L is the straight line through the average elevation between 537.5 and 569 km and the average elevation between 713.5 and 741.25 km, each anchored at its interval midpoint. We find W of -0.09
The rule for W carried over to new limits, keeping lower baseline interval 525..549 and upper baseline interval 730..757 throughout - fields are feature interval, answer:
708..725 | 0.07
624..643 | 0.05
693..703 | 0.05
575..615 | 0.00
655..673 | 0.02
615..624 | 0.02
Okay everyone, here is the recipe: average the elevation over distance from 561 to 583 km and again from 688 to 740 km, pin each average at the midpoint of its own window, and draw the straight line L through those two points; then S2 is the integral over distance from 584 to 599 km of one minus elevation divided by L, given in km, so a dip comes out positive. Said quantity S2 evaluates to -2.15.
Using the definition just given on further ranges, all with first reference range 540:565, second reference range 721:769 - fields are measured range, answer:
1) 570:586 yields -2.2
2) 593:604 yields -2.6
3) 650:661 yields -0.5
